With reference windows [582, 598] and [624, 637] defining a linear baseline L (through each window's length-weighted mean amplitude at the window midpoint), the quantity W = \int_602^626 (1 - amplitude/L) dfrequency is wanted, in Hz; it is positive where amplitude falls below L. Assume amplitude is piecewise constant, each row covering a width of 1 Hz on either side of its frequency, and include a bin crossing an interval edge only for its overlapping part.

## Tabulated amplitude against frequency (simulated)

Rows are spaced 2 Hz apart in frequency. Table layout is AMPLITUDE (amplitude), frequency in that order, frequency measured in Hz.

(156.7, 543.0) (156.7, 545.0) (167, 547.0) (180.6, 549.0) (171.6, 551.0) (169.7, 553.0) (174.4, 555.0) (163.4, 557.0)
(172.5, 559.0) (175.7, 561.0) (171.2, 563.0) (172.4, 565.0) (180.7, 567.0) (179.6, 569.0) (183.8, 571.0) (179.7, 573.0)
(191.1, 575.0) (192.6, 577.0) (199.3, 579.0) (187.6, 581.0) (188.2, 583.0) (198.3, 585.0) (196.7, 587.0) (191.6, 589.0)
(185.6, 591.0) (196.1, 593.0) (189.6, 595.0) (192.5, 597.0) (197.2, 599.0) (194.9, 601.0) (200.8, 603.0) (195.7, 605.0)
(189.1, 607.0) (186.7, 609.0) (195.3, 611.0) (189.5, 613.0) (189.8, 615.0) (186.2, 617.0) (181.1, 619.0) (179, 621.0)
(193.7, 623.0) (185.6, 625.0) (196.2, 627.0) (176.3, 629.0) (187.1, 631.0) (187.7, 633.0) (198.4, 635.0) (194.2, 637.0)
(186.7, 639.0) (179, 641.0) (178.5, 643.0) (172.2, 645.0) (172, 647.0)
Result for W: 0.1 Hz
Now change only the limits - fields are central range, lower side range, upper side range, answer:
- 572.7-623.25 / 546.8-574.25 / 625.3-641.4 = -2.62 Hz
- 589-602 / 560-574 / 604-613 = -0.38 Hz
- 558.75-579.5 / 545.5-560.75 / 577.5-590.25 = 0.13 Hz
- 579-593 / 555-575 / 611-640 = -0.92 Hz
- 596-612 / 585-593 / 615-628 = -0.32 Hz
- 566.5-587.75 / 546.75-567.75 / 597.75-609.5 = -0.81 Hz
